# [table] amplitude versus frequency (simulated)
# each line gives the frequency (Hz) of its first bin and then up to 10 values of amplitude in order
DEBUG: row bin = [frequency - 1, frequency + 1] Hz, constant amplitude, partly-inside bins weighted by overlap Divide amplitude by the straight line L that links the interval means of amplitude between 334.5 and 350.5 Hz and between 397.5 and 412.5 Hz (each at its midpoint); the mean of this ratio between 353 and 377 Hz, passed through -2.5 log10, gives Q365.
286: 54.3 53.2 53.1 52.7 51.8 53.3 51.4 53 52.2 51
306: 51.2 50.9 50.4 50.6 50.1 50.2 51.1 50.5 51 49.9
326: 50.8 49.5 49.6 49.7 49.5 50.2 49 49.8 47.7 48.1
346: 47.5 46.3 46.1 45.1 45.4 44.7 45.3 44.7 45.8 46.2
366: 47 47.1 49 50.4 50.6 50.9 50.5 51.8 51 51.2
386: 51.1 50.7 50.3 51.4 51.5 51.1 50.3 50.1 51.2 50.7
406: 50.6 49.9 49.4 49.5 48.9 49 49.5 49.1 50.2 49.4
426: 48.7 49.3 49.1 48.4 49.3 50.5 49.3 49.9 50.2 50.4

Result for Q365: 0.04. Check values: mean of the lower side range 48.2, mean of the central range 47.3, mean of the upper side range 50.2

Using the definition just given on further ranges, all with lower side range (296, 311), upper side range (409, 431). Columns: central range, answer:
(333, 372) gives 0.08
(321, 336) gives 0.02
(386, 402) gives -0.02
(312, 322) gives 0.02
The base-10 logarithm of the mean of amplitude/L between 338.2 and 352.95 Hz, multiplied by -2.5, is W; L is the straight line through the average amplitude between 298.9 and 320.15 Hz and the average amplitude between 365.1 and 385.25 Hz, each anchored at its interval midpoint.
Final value 0.069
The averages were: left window 51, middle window 47.3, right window 50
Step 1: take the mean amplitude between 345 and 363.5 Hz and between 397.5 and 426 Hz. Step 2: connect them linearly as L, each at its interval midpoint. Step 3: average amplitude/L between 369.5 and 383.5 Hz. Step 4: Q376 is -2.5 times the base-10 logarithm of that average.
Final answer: -0.08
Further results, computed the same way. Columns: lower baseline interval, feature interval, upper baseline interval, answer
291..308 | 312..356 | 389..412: 0.058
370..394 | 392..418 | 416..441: -0.002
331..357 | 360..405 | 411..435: -0.033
